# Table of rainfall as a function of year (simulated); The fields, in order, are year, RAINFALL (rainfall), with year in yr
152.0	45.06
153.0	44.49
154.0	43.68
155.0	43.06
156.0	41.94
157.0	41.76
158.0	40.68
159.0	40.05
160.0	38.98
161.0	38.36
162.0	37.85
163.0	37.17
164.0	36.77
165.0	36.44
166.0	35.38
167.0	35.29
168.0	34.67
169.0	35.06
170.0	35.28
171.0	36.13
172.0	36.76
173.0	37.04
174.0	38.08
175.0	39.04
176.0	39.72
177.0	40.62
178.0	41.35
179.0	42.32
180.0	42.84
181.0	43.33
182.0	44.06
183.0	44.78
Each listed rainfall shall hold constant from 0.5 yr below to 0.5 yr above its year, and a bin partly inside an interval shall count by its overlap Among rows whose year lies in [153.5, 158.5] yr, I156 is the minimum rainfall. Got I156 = 40.68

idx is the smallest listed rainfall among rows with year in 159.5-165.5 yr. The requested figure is 36.44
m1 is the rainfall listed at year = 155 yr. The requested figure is 43.06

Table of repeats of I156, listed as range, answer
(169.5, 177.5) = 35.28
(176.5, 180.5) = 40.62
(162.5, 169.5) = 34.67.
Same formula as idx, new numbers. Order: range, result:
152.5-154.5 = 43.68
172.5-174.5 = 37.04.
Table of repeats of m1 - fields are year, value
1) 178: 41.35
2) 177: 40.62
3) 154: 43.68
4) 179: 42.32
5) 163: 37.17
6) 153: 44.49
